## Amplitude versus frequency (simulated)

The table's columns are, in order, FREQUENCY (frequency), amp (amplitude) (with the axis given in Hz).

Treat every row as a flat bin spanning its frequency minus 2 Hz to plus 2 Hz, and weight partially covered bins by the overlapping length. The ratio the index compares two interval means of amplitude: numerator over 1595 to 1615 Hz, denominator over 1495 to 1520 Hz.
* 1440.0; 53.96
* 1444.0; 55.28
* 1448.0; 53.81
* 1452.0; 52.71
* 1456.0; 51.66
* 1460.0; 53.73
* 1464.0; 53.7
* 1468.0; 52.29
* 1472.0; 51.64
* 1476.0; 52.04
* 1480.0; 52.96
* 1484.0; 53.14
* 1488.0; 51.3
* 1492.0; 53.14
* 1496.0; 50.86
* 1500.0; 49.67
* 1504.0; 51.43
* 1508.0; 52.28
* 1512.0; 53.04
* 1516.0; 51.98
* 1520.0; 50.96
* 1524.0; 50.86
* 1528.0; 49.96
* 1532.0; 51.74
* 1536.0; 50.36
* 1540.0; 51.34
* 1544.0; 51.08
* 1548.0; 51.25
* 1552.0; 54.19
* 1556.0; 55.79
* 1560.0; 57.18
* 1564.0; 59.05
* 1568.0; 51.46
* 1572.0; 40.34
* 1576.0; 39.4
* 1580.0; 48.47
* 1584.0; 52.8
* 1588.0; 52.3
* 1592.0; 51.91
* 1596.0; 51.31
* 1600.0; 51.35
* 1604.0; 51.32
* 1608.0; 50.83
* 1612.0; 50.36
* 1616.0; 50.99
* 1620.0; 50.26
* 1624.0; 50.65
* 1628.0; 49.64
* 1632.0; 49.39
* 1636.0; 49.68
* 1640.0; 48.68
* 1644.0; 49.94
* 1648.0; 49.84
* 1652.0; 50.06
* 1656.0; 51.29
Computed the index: 0.99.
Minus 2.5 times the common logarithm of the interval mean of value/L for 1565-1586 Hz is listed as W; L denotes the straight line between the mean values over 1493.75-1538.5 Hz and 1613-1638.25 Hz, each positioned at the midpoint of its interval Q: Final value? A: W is 0.08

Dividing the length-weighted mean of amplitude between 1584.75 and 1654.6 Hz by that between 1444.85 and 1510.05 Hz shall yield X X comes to 0.97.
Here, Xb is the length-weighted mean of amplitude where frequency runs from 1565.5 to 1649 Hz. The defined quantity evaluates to 49.6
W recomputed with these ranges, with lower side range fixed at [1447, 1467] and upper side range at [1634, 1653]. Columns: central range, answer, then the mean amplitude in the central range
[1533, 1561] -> -0.03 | 52.8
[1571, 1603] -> 0.04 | 48.8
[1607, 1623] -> -0.01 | 50.6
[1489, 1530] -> 0.01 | 51.4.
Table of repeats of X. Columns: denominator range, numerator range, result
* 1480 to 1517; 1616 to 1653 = 0.96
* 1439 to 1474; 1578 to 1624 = 0.96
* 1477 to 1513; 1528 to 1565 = 1.02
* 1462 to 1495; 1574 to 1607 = 0.95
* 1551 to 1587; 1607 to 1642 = 0.98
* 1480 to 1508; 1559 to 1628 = 0.98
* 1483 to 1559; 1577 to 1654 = 0.97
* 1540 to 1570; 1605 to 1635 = 0.93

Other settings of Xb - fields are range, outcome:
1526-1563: 52.7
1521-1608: 51.1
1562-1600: 49.8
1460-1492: 52.6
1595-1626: 50.9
